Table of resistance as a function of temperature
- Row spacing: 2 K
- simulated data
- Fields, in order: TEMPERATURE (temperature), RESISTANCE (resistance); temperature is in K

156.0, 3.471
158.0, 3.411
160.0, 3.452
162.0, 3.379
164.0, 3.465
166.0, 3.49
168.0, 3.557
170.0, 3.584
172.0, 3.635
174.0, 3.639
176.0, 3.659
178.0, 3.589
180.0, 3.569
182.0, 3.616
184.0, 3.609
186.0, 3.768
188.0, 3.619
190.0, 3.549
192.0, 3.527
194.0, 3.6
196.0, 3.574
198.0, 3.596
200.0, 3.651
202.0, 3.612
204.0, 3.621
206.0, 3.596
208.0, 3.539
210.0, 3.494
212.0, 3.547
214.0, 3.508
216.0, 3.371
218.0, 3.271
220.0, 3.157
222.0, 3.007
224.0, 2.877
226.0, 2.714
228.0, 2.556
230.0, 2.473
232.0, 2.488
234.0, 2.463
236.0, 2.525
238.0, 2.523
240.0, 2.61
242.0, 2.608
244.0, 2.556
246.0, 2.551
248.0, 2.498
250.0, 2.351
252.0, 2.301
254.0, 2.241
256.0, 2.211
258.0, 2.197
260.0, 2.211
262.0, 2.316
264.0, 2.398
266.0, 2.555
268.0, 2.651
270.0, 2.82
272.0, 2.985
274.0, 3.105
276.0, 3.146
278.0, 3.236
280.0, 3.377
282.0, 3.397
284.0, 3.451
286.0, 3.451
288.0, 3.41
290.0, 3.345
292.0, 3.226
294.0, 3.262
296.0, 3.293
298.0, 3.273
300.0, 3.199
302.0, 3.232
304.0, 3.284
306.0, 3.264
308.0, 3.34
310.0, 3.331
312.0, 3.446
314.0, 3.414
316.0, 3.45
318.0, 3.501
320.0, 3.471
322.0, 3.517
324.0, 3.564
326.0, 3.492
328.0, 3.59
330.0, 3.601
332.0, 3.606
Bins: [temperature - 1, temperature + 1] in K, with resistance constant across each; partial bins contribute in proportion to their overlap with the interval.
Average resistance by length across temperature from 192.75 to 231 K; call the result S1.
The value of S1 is 3.3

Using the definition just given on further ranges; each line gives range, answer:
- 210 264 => 2.67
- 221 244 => 2.62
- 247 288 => 2.76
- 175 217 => 3.58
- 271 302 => 3.28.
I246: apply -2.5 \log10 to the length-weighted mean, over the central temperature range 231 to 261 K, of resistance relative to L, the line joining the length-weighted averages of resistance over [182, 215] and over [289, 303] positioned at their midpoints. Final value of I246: 0.378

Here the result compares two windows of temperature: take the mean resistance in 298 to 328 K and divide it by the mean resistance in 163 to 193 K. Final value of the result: 0.9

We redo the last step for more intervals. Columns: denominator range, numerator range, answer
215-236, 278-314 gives 1.18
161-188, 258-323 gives 0.88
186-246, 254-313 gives 0.96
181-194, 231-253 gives 0.69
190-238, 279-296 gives 1.05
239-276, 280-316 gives 1.32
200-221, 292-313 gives 0.95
